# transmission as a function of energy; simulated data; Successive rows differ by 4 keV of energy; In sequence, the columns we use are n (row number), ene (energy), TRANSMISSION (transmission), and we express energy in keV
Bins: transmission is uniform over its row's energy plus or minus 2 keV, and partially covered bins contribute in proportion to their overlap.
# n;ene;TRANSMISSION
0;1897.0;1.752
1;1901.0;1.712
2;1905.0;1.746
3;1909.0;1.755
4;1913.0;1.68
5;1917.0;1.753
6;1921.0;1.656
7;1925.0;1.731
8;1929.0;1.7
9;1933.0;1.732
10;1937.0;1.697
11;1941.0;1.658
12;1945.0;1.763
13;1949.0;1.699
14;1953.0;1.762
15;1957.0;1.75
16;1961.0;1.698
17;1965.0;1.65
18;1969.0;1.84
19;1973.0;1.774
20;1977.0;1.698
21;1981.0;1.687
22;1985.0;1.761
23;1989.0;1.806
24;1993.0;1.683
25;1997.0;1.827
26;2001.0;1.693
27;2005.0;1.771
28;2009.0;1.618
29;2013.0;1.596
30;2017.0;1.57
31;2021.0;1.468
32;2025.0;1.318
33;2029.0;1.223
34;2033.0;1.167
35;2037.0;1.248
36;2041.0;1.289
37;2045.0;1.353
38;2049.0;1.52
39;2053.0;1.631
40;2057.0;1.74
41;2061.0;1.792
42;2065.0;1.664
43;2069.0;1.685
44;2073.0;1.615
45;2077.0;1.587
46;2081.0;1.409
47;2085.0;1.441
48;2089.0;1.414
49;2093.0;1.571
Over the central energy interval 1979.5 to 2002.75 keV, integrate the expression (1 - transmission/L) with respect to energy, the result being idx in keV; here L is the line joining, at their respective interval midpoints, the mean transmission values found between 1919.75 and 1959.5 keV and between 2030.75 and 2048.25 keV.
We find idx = -3.9 keV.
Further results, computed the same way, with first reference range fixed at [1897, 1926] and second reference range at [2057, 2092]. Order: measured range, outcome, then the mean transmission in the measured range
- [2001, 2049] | 5.7 keV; 1.44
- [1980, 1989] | -0.5 keV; 1.75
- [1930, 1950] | -0.2 keV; 1.71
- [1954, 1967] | -0.2 keV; 1.7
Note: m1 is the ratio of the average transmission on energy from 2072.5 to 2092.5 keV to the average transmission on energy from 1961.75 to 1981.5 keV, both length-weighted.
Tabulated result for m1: 0.86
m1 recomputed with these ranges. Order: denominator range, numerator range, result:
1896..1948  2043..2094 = 0.91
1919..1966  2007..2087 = 0.88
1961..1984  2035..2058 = 0.84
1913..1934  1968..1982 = 1.02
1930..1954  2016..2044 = 0.77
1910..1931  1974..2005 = 1.02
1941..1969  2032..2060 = 0.84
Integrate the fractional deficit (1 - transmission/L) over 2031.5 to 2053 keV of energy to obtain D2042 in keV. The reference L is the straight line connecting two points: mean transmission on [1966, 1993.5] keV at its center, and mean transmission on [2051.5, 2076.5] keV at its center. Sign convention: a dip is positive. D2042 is 4.45 keV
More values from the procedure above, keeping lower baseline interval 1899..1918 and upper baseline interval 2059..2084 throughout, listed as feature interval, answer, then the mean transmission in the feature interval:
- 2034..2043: 2.10 keV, 1.26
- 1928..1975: -0.79 keV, 1.73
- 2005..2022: 0.66 keV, 1.59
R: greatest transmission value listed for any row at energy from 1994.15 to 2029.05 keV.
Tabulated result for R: 1.827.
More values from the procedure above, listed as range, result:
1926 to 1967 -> 1.763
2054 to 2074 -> 1.792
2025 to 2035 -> 1.318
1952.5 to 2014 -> 1.84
